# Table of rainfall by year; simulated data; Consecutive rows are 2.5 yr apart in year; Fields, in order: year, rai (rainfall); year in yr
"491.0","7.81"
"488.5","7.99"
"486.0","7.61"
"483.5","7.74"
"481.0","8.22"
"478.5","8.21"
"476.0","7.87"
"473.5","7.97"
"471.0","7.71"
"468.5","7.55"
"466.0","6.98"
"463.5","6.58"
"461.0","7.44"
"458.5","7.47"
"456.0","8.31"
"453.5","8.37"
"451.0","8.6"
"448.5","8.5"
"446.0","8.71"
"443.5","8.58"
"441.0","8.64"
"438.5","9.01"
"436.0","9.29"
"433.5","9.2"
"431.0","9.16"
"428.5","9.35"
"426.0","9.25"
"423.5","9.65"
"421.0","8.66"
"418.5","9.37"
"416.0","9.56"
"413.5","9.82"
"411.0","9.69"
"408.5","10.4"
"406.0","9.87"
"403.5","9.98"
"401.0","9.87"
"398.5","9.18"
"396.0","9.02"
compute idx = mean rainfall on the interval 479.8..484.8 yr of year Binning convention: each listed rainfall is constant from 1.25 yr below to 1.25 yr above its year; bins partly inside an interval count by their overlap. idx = 7.97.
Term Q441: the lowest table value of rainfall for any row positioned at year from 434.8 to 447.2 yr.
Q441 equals 8.58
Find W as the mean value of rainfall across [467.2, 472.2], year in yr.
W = 7.62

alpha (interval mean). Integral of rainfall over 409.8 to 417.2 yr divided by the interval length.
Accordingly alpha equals 9.69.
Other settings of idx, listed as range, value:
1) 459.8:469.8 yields 7.14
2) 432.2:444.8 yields 8.94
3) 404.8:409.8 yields 10.1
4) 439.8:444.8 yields 8.61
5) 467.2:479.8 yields 7.86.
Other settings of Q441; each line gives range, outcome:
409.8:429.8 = 8.66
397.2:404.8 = 9.18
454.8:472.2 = 6.58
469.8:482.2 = 7.71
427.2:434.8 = 9.16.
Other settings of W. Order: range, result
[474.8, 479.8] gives 8.04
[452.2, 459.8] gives 8.05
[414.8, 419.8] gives 9.46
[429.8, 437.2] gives 9.22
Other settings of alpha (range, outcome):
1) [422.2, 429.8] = 9.41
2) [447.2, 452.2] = 8.55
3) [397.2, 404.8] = 9.67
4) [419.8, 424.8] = 9.16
